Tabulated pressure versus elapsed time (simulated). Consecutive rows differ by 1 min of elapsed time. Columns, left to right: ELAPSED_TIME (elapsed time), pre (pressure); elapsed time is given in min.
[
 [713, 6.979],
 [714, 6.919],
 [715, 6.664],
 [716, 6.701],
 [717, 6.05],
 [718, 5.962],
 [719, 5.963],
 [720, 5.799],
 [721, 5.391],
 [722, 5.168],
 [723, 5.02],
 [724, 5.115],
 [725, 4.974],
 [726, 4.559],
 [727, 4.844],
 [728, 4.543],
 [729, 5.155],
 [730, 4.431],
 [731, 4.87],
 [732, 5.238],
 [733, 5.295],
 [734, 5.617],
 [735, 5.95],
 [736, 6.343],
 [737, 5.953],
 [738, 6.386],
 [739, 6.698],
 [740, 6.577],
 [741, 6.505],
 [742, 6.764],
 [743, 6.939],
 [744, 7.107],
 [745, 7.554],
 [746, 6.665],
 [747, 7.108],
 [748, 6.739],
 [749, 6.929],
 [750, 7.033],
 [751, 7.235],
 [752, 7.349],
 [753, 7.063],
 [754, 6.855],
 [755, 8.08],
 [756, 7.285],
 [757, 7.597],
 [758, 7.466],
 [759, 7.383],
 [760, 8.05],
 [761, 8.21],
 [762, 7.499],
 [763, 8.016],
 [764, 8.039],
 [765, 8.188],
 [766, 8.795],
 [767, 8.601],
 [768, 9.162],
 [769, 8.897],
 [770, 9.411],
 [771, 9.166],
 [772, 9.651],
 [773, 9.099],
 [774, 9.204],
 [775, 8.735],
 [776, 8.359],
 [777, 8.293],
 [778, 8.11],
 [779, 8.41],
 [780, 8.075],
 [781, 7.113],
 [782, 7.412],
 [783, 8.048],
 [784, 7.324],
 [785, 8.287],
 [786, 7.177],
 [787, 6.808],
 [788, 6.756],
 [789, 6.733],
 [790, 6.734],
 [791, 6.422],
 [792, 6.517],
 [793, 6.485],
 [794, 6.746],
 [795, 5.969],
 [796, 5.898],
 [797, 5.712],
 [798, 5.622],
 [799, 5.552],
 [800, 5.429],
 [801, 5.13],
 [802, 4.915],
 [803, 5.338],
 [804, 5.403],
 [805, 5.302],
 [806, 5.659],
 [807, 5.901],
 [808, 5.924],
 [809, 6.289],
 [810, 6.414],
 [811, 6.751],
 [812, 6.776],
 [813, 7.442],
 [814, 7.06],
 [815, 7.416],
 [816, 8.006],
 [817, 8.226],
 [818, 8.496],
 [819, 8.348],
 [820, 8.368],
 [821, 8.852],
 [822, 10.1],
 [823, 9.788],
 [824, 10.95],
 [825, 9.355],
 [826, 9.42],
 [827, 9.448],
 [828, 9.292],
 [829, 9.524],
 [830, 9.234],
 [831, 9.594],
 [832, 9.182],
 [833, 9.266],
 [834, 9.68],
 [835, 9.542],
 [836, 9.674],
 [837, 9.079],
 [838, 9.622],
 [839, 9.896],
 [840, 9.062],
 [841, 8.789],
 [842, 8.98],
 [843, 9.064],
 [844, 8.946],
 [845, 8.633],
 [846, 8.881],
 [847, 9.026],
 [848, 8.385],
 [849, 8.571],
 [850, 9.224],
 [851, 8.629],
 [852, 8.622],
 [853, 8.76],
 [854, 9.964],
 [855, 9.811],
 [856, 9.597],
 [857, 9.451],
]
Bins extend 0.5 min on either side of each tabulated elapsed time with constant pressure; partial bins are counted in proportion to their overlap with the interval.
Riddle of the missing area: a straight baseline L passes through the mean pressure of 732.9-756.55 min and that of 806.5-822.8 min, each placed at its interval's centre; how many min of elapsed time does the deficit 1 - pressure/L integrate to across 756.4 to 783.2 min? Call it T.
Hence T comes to -4.8 min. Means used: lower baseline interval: 6.78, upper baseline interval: 7.56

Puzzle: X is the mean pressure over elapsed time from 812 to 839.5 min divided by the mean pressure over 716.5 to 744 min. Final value 1.59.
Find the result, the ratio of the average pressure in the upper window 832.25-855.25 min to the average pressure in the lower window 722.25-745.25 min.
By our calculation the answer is 1.6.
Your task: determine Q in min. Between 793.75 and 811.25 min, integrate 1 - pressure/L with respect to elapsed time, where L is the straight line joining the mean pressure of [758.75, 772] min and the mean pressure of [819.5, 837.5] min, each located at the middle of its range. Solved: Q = 6.4 min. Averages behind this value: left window 8.48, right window 9.46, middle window 5.75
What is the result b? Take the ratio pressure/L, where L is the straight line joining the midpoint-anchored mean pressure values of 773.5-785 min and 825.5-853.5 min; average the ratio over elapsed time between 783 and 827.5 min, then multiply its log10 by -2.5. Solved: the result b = 0.21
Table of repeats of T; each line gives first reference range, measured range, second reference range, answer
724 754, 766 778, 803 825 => -3.9 min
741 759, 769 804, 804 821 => -0.5 min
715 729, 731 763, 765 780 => 1.1 min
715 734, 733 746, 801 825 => -1.9 min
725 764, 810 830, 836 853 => -0.4 min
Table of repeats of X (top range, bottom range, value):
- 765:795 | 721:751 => 1.33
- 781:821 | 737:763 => 0.93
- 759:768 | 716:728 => 1.52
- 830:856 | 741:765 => 1.25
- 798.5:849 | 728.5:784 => 1.10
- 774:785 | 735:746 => 1.21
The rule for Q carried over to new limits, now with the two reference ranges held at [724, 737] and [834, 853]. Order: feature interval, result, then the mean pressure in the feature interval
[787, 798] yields 1.4 min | 6.38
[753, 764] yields -2.7 min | 7.64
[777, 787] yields -1.2 min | 7.75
